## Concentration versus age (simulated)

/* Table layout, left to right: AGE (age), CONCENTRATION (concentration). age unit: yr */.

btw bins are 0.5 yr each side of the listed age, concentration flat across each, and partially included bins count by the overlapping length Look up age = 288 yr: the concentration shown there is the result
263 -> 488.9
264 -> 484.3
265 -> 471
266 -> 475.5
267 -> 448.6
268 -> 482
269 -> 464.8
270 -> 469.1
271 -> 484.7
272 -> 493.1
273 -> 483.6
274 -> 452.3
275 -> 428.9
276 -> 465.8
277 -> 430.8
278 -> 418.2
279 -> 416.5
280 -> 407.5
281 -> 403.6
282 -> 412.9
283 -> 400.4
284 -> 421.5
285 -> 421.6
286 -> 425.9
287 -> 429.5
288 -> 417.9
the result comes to 417.9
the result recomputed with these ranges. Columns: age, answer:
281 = 403.6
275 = 428.9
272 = 493.1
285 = 421.6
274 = 452.3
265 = 471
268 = 482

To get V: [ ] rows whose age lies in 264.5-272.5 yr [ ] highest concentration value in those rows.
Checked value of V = 493.1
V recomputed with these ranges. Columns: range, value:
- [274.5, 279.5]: 465.8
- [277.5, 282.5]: 418.2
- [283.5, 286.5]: 425.9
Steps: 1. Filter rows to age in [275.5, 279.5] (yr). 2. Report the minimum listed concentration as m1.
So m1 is 416.5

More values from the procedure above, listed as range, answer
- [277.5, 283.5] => 400.4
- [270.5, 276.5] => 428.9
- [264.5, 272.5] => 448.6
